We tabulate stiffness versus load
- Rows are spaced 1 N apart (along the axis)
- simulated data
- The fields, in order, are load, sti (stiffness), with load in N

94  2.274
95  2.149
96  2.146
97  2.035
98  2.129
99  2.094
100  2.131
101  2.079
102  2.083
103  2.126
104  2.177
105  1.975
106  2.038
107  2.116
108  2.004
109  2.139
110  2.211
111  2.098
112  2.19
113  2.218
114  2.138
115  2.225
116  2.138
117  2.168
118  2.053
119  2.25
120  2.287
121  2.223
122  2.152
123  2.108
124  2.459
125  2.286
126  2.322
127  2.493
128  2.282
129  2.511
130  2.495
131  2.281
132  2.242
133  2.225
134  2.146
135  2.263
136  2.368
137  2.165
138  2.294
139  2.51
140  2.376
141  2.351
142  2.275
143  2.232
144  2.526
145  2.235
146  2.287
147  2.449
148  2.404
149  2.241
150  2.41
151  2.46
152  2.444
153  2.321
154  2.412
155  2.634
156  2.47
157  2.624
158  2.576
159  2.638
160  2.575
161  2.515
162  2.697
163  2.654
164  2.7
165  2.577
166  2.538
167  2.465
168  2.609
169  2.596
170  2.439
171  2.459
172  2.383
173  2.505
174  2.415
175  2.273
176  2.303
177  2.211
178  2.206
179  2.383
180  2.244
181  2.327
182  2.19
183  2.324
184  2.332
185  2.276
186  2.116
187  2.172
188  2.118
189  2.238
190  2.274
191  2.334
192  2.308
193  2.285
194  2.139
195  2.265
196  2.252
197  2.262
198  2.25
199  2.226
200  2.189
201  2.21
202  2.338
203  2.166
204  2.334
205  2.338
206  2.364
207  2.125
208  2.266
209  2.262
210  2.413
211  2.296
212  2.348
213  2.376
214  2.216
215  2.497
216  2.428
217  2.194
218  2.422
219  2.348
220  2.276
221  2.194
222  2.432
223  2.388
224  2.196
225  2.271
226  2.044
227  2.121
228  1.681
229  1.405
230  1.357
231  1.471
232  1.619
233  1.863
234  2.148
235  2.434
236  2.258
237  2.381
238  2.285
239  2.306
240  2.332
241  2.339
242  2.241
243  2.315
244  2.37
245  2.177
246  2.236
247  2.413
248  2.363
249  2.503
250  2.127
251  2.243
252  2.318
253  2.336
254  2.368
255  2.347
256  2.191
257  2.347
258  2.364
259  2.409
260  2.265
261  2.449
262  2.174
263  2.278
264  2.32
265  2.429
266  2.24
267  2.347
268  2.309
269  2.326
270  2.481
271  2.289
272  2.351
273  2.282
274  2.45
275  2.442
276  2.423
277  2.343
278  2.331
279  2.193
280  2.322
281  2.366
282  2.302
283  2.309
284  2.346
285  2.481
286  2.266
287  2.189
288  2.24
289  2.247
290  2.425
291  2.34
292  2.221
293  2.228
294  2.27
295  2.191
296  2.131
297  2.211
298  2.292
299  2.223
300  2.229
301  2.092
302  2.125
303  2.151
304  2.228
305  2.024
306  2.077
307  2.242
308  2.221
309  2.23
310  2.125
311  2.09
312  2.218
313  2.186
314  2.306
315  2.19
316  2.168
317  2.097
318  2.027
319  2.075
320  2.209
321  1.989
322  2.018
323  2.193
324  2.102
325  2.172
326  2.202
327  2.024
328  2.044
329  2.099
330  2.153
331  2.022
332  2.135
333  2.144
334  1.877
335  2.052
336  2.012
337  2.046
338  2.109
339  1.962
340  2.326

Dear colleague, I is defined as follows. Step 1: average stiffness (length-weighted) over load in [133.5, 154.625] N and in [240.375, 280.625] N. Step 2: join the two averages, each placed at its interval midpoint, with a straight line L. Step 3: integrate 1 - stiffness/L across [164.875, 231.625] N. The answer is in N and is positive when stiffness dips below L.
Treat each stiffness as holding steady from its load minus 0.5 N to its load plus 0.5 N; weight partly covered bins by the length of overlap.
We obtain 2.3 N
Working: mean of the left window 2.34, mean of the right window 2.33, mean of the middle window 2.25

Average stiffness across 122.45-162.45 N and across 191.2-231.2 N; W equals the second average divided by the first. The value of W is 0.92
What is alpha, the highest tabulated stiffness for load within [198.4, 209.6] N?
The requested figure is 2.364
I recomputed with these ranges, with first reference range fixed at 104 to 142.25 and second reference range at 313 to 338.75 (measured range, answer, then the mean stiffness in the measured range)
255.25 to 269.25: -1.1 N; 2.32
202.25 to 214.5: -0.6 N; 2.29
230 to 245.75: 0.1 N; 2.14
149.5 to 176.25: -3.6 N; 2.51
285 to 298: -0.8 N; 2.26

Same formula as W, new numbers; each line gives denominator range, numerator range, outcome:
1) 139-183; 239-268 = 0.95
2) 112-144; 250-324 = 0.99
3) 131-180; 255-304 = 0.95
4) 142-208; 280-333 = 0.92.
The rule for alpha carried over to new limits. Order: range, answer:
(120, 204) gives 2.7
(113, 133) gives 2.511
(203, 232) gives 2.497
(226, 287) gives 2.503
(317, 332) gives 2.209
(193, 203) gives 2.338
